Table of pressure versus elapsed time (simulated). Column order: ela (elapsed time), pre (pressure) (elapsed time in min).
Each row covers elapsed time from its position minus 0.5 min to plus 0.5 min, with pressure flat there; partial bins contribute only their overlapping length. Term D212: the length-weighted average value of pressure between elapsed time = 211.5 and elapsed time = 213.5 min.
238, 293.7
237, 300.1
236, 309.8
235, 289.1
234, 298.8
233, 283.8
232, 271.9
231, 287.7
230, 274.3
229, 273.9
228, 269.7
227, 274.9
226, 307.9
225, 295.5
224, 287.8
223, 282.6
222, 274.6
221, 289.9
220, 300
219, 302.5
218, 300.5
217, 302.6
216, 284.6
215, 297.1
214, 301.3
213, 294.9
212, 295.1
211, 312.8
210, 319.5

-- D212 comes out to 295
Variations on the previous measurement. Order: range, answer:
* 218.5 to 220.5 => 301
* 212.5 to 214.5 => 298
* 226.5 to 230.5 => 273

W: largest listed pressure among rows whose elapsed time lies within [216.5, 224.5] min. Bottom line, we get 302.6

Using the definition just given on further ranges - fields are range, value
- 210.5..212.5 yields 312.8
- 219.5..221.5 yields 300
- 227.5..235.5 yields 298.8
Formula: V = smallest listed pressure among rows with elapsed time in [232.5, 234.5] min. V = 283.8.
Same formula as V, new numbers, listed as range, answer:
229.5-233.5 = 271.9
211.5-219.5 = 284.6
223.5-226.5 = 287.8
